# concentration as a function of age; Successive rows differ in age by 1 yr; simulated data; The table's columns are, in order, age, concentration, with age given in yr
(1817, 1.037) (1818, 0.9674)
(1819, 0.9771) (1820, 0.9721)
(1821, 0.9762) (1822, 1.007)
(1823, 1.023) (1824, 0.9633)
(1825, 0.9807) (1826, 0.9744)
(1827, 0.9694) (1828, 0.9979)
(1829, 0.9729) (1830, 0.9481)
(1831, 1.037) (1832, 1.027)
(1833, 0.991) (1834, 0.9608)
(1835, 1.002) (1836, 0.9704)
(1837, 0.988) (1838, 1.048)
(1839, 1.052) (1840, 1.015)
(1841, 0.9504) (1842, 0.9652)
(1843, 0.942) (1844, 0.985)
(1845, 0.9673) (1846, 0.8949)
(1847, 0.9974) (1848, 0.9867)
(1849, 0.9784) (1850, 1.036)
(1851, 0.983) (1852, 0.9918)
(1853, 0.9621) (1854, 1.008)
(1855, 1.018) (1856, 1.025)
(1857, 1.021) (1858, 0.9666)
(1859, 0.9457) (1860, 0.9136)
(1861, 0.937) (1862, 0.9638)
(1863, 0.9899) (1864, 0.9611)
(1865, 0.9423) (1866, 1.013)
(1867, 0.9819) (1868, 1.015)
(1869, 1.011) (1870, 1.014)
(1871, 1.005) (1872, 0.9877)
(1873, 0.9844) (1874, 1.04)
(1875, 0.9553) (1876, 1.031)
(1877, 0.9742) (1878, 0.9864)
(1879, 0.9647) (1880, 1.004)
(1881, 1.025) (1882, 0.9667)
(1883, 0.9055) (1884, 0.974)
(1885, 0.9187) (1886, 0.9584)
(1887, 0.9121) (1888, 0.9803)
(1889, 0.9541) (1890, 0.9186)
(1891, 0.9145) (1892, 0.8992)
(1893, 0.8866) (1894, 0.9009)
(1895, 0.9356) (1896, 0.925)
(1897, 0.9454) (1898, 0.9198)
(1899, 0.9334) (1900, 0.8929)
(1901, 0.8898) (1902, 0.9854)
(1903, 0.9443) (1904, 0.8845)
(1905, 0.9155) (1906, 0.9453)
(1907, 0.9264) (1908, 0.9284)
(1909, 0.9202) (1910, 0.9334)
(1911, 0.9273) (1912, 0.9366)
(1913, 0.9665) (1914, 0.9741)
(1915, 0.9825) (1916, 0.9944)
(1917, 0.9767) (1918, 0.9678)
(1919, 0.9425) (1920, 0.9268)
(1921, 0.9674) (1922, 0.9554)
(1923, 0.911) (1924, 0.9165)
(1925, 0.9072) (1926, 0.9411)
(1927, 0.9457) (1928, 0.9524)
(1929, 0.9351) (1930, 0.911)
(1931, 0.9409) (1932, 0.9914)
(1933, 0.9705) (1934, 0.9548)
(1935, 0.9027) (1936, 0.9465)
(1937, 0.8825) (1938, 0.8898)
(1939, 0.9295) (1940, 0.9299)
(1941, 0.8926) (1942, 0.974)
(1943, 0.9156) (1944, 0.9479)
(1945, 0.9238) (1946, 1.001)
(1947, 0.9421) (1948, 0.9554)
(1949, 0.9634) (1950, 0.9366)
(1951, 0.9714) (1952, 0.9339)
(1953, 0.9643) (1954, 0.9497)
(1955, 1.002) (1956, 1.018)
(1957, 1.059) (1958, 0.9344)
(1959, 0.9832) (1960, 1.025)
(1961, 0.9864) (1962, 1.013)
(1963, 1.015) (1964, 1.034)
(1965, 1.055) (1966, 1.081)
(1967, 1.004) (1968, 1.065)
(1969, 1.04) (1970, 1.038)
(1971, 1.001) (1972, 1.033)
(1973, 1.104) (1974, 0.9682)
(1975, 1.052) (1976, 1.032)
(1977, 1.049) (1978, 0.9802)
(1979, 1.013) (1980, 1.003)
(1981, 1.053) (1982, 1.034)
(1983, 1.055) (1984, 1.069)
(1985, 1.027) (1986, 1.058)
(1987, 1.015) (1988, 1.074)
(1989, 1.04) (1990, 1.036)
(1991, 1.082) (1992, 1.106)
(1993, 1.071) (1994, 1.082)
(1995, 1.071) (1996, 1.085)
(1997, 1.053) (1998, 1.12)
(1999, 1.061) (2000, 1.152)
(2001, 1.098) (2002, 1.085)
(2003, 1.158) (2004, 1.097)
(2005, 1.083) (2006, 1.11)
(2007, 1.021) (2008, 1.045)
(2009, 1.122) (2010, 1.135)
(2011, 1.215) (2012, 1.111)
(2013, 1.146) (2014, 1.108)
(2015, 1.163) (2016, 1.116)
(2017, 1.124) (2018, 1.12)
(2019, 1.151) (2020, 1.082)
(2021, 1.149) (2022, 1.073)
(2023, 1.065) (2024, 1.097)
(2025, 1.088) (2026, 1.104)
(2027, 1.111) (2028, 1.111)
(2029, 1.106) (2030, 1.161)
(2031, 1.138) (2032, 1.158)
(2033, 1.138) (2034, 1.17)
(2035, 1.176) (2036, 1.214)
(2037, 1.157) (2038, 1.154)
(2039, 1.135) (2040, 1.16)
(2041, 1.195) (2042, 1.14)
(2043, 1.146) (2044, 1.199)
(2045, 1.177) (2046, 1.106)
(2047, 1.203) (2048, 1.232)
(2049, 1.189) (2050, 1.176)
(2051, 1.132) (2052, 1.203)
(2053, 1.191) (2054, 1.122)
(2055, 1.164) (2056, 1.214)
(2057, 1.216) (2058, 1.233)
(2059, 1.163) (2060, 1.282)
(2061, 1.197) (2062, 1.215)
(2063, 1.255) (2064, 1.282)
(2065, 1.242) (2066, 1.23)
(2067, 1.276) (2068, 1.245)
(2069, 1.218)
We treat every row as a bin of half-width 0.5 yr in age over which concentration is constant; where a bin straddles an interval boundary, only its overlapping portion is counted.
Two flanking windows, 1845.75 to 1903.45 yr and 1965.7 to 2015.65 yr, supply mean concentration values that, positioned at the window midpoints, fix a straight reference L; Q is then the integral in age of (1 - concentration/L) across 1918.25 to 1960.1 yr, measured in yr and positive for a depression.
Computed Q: 3.1 yr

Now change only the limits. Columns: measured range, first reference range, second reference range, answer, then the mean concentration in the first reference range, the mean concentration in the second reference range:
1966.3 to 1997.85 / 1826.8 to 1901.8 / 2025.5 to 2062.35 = 1.6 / 0.971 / 1.17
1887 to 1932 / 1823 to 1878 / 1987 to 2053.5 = 4.3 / 0.986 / 1.12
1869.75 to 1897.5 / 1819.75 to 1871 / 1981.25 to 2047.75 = 1.5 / 0.985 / 1.11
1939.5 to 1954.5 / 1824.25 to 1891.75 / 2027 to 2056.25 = 1.7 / 0.98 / 1.16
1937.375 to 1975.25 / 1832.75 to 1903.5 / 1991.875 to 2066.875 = 2.8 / 0.969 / 1.15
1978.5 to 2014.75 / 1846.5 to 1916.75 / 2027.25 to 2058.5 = 0.9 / 0.962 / 1.17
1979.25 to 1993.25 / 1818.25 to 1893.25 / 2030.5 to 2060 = 0.8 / 0.978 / 1.17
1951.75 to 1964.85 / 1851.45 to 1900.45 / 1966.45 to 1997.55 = 0.4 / 0.965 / 1.05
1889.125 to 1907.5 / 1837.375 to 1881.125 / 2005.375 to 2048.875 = 1.8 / 0.987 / 1.14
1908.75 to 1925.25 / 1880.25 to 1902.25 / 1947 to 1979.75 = 0.2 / 0.934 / 1.01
